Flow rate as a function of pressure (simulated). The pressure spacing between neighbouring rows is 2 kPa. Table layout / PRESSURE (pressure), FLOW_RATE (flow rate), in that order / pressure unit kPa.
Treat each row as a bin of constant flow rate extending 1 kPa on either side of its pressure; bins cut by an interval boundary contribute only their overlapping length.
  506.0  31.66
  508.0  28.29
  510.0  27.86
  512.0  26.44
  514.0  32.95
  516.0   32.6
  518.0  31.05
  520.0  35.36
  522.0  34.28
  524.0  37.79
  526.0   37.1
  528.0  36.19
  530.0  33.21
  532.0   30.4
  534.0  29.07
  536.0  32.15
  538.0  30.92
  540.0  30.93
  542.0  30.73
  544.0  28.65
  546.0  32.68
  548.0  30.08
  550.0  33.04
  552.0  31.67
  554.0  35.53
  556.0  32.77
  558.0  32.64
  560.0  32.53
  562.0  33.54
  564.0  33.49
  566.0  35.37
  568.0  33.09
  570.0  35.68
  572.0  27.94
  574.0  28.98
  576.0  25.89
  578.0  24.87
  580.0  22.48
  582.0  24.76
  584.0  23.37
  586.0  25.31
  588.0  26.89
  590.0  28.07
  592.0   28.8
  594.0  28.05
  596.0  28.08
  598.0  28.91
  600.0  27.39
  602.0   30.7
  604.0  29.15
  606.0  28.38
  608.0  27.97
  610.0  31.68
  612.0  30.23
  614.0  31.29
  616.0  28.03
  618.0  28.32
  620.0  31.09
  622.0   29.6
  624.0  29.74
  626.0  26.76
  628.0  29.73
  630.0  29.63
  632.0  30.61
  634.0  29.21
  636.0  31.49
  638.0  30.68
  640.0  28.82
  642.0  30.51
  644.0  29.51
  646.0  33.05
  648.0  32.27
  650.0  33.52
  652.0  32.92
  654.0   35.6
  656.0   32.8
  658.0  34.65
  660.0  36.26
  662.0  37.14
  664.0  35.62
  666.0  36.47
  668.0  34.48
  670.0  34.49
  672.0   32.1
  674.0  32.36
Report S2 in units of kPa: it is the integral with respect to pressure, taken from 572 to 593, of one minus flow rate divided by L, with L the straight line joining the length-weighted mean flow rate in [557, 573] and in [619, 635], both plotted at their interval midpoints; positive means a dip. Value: 3.9 kPa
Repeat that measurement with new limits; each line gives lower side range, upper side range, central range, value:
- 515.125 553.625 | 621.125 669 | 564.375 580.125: 1.3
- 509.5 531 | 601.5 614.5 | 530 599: 3.5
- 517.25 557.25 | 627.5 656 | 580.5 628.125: 5.2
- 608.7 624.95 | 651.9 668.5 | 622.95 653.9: 1.8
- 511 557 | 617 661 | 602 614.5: 0.7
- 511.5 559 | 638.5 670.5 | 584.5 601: 2.7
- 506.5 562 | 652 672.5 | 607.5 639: 4.0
